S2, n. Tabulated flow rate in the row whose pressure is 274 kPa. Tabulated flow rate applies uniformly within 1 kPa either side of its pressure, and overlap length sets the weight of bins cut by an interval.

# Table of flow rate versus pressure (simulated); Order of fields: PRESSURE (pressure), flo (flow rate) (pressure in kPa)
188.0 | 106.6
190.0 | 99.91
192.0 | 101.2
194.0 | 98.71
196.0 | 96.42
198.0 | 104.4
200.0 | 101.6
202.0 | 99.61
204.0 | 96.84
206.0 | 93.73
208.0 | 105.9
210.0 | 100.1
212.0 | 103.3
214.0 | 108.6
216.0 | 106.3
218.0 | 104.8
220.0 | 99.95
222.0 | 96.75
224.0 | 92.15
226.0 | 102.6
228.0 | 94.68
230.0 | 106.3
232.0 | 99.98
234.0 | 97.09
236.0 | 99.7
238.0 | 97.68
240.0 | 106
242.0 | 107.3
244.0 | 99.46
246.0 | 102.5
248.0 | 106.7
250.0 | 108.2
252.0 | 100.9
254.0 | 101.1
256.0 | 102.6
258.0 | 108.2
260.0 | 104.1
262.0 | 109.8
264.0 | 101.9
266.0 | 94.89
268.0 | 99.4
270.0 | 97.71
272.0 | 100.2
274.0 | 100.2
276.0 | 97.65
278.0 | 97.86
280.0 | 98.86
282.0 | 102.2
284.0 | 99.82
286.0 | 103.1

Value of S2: 100.2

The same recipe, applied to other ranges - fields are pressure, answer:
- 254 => 101.1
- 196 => 96.42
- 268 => 99.4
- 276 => 97.65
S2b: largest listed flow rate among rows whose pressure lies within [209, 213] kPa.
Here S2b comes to 103.3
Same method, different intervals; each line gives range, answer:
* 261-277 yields 109.8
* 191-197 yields 101.2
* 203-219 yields 108.6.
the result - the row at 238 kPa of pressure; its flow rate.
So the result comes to 97.68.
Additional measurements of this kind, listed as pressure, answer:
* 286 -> 103.1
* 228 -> 94.68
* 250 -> 108.2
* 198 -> 104.4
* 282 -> 102.2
